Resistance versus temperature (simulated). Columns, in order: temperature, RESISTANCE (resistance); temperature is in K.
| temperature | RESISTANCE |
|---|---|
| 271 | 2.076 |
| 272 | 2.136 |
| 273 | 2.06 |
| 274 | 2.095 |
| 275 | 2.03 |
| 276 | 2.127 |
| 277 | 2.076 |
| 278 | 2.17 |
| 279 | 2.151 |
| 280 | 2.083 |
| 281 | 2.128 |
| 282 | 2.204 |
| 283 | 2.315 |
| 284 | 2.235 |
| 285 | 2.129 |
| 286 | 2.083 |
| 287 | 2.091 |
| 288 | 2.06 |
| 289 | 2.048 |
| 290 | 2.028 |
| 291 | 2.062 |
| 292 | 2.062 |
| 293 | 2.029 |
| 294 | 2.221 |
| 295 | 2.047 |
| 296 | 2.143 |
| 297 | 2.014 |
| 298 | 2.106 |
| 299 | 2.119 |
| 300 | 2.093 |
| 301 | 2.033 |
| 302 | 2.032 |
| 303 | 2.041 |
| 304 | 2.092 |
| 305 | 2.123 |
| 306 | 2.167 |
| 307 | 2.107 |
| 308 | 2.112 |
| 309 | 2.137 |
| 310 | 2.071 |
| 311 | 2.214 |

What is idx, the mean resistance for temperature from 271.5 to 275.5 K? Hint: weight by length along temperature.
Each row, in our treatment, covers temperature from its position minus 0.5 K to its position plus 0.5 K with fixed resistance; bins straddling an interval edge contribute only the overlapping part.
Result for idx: 2.08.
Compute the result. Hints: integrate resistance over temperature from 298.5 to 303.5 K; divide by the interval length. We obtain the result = 2.06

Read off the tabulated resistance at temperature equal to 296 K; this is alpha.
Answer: 2.143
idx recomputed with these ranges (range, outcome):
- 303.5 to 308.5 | 2.12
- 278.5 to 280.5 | 2.12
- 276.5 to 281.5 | 2.12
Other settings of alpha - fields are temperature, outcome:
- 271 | 2.076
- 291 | 2.062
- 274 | 2.095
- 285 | 2.129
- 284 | 2.235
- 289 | 2.048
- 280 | 2.083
